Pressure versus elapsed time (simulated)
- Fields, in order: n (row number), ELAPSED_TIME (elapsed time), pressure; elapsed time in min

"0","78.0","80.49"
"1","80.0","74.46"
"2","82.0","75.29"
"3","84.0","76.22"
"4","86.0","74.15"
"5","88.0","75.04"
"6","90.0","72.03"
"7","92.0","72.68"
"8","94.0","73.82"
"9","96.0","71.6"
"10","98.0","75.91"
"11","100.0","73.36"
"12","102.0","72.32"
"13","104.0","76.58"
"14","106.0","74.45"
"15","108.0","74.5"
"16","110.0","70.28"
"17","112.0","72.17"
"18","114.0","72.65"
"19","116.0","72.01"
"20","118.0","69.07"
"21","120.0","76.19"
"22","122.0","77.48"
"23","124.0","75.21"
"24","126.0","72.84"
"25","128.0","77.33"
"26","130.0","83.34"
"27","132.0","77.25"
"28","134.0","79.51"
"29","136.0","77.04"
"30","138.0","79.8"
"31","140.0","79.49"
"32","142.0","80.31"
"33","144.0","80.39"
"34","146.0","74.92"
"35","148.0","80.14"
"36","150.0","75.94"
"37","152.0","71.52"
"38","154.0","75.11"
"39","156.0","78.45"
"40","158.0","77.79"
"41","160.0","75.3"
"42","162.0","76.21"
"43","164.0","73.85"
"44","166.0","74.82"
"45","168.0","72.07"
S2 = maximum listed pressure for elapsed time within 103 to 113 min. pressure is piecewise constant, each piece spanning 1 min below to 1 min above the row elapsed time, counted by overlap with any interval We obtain 76.58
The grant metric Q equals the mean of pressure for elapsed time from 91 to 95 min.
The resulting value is 73.2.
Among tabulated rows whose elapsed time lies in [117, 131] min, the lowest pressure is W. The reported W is 69.07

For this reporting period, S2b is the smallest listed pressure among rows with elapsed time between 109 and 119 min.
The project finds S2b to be 69.07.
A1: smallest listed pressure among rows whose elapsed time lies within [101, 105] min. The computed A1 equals 72.32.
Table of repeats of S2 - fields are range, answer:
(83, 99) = 76.22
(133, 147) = 80.39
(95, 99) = 75.91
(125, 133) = 83.34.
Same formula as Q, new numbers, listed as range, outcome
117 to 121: 72.6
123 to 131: 77.2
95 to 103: 73.3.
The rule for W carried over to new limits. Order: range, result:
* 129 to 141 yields 77.04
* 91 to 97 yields 71.6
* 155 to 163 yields 75.3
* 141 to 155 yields 71.52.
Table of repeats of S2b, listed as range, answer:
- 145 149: 74.92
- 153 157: 75.11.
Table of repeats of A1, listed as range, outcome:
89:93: 72.03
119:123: 76.19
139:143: 79.49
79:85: 74.46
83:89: 74.15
